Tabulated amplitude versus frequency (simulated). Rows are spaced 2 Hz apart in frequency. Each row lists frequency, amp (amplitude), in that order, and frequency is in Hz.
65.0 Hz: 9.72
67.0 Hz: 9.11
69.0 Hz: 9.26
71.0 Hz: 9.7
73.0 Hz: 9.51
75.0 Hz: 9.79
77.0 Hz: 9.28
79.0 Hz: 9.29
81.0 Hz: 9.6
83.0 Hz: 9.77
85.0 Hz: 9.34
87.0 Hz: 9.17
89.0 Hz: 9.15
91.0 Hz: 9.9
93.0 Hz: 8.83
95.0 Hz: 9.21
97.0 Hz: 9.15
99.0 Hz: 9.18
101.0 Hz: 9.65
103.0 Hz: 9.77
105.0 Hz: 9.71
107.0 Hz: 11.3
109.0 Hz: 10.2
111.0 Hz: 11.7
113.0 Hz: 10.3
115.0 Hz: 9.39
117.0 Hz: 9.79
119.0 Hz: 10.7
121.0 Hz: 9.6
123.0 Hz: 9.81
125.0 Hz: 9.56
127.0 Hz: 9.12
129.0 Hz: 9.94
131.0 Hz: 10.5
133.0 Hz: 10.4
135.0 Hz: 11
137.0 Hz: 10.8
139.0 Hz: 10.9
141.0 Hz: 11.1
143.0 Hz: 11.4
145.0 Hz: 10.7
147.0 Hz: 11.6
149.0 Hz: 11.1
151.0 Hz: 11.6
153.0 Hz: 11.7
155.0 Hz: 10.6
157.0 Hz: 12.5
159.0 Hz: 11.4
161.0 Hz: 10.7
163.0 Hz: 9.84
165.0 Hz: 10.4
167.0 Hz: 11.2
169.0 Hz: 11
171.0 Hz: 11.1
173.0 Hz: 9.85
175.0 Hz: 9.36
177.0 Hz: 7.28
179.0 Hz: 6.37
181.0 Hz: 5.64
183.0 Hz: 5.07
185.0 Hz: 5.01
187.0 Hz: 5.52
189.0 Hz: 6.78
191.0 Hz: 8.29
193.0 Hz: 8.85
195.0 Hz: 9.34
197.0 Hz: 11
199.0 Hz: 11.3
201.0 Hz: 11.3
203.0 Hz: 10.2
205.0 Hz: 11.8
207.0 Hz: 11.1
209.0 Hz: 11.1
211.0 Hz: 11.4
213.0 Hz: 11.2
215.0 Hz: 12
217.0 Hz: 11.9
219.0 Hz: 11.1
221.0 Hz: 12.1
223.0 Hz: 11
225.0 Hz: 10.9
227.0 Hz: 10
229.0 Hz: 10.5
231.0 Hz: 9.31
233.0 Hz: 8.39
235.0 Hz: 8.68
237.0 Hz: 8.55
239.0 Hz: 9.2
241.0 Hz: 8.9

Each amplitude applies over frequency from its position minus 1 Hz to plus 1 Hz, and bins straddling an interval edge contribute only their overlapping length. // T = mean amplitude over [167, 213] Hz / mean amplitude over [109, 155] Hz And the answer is 0.9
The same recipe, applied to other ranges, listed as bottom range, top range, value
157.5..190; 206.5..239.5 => 1.22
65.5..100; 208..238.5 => 1.12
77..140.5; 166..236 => 0.97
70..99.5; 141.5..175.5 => 1.17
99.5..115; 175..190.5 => 0.61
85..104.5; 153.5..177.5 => 1.13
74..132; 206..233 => 1.12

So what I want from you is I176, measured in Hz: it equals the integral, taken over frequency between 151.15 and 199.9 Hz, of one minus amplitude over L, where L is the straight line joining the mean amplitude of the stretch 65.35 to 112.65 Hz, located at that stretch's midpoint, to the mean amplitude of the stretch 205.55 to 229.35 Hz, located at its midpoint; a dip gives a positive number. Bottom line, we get 6.7 Hz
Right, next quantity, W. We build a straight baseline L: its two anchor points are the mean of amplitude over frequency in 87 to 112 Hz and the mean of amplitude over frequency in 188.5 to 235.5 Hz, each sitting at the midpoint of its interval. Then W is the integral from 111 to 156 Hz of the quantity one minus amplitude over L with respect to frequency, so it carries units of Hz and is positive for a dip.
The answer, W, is -2.53 Hz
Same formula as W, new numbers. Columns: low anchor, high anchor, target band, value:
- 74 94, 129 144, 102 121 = -0.3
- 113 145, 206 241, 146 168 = -1.7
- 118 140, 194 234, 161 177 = 0.4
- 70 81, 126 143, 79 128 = 1.3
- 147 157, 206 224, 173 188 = 6.4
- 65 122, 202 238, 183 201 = 3.8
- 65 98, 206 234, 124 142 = -0.8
